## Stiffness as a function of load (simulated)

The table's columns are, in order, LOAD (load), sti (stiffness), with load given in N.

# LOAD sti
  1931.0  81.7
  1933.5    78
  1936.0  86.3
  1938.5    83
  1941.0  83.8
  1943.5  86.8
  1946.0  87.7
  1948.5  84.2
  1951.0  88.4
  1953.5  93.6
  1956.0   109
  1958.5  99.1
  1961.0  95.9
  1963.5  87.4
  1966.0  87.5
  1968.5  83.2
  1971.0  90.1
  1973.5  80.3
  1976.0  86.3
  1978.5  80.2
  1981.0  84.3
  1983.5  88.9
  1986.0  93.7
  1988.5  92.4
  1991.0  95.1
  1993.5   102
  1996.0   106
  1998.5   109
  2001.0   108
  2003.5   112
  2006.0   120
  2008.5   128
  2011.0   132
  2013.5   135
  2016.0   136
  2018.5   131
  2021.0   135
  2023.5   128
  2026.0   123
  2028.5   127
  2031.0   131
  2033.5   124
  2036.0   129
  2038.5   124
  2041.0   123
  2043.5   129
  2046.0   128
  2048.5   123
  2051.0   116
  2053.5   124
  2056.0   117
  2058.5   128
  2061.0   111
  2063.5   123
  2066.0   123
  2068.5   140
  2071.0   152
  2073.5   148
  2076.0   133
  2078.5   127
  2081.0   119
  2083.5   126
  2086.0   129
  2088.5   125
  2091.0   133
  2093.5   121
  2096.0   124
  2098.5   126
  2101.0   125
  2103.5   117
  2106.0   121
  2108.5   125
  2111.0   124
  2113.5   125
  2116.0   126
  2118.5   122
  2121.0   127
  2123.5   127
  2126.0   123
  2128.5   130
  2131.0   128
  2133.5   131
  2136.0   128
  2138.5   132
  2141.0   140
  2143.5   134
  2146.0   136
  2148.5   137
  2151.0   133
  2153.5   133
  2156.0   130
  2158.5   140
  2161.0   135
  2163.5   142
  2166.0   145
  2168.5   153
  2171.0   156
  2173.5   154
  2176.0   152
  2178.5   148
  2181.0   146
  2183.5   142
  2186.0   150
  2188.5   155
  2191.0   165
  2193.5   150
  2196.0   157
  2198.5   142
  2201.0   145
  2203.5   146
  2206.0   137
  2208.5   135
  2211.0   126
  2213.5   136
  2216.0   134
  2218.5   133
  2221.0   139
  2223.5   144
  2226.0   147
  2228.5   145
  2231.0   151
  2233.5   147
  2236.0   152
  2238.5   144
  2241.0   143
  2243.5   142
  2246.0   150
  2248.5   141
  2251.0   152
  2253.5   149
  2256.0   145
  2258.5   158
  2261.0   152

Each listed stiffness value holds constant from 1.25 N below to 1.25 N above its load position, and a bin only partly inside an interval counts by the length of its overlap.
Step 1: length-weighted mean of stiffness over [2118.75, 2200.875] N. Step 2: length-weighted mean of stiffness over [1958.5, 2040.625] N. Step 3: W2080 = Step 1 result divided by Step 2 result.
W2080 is 1.3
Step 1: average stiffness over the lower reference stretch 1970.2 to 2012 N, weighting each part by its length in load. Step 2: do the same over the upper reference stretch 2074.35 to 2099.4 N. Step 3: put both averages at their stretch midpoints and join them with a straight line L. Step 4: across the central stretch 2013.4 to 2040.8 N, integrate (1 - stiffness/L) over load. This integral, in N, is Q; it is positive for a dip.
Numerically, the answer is -4.7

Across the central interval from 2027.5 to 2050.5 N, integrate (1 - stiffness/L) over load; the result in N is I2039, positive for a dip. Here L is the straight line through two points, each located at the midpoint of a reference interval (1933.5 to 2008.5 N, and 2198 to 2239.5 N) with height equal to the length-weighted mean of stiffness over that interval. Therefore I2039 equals -4.2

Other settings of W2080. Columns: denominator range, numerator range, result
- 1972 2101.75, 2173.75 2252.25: 1.22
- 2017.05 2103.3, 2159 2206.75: 1.17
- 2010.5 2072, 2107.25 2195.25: 1.08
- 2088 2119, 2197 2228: 1.12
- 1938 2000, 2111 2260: 1.54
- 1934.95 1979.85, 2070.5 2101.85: 1.46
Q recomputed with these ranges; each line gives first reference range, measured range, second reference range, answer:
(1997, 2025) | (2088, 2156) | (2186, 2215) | 4.3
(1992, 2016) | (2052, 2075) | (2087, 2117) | -1.5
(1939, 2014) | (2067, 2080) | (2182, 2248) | -2.6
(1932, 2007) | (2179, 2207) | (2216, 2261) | -2.4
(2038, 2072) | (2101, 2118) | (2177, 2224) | 1.2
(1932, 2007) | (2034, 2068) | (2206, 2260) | -4.7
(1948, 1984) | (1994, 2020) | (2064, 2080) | -3.3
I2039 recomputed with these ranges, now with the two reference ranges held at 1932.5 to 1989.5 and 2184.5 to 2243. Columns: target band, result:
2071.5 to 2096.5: -3.0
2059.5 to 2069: -1.0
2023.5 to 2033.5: -2.3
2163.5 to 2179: -1.8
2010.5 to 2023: -4.1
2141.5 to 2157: -0.5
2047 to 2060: -1.5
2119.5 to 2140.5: -0.5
